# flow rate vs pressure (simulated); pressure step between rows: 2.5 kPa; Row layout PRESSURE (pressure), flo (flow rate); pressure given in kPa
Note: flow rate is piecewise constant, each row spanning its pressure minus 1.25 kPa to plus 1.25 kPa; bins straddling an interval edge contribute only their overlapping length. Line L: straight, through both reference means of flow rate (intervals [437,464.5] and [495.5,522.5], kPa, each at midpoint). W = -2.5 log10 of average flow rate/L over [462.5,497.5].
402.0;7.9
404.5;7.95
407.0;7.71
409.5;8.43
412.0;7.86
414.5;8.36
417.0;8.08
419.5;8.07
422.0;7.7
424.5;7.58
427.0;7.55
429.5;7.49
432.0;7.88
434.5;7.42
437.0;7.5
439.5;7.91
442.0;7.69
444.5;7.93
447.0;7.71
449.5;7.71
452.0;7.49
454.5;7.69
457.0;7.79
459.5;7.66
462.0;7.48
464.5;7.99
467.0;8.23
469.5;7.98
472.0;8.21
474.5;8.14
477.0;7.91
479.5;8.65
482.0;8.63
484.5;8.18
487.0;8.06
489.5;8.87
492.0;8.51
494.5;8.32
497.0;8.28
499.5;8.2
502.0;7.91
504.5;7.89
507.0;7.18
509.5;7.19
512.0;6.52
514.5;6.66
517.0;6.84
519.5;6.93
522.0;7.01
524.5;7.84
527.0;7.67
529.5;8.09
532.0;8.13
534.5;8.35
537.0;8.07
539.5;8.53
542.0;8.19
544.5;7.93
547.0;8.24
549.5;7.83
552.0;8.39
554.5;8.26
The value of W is -0.10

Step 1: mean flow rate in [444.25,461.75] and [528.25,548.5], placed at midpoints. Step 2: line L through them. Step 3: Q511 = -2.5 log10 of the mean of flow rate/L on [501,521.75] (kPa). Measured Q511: 0.13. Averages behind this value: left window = 7.69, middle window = 7.12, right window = 8.19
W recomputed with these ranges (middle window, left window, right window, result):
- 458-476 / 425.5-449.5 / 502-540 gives -0.046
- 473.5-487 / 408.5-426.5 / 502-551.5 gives -0.066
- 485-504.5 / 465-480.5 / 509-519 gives -0.117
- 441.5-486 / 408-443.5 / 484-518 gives -0.023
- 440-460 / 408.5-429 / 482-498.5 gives 0.056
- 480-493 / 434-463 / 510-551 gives -0.106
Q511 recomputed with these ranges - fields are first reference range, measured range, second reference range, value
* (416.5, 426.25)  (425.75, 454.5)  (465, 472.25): 0.04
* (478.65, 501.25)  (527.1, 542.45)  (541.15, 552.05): -0.01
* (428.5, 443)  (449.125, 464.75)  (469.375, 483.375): 0.04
